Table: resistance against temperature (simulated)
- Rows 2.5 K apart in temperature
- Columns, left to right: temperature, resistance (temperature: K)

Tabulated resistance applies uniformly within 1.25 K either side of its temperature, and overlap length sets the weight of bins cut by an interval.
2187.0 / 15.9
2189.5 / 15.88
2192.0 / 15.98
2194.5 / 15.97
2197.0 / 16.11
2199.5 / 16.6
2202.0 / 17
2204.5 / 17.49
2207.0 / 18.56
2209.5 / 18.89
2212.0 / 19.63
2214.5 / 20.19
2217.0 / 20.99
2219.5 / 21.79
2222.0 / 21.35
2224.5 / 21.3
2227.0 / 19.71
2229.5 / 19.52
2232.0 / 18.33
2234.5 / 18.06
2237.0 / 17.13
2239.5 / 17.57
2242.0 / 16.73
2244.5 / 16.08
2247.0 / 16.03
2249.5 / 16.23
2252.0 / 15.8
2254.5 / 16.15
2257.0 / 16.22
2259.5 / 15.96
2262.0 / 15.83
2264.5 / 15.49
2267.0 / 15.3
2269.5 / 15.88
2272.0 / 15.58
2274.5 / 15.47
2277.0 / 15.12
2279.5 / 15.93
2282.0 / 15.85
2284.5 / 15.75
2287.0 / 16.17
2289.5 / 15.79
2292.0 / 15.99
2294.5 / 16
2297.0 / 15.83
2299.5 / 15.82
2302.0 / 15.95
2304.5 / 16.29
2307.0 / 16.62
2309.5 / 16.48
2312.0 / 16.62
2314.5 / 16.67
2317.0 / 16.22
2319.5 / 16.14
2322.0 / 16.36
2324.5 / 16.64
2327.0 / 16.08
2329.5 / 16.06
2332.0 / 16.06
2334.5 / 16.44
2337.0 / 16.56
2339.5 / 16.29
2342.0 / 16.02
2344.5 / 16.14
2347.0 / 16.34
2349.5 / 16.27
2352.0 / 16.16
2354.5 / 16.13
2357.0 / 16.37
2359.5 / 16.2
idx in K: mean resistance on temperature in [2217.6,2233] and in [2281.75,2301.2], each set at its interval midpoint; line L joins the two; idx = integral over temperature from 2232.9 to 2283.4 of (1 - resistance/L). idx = 5.6 K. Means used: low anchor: 20.4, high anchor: 15.9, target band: 16.1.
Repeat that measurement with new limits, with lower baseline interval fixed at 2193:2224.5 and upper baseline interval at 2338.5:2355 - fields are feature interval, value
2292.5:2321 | 1.20 K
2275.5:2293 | 1.59 K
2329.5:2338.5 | 0.07 K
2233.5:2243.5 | 0.50 K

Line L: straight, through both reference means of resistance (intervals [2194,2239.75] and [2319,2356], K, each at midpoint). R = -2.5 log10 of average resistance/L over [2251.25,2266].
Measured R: 0.13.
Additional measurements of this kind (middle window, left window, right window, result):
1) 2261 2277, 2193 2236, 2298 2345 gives 0.132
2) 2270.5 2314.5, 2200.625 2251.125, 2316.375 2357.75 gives 0.079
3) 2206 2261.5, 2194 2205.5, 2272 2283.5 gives -0.128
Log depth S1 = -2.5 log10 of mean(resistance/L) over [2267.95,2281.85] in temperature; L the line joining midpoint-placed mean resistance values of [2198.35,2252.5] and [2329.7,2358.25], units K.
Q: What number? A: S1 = 0.126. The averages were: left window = 18.4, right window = 16.2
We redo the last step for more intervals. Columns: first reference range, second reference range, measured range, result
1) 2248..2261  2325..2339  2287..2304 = 0.02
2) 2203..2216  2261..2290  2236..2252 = 0.04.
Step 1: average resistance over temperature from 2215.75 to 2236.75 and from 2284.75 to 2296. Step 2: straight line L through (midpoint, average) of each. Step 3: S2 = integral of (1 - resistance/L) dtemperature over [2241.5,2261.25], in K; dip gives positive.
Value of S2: 2.5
